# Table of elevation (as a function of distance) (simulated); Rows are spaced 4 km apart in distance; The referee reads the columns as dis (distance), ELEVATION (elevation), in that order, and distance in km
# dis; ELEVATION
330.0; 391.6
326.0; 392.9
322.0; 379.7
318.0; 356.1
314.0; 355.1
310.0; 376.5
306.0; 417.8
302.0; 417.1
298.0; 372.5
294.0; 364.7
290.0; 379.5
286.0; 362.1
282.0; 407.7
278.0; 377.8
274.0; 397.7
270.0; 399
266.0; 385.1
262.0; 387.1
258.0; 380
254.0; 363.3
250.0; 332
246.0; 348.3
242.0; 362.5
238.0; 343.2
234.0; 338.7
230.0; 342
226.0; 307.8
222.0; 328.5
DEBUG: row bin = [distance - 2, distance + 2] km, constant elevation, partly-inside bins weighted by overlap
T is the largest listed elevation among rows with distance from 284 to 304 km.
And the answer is 417.1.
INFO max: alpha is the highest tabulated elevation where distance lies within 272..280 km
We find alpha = 397.7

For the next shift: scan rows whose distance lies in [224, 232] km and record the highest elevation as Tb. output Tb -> 342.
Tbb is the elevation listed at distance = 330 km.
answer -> 391.6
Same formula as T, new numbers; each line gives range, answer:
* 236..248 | 362.5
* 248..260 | 380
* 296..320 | 417.8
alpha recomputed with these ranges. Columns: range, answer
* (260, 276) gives 399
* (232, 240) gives 343.2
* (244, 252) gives 348.3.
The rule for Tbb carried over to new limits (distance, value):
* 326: 392.9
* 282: 407.7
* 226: 307.8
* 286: 362.1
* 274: 397.7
